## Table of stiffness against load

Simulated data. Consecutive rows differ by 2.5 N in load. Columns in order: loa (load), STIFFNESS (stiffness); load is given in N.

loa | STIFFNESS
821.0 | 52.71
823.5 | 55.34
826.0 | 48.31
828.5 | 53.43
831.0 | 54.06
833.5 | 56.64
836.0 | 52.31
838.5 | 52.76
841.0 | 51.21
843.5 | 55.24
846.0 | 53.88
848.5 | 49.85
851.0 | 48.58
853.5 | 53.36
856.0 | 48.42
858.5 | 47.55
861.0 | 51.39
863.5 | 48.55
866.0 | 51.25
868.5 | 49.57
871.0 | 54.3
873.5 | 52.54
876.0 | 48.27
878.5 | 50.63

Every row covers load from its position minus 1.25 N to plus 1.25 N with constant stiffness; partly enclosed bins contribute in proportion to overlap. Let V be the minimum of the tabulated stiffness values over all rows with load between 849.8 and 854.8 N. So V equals 48.58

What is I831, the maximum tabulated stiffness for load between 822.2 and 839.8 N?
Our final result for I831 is 56.64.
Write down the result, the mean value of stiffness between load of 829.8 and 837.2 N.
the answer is 54.4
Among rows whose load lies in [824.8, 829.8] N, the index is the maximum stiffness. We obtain 53.43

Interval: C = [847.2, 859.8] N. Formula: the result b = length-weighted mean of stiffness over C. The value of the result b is 49.6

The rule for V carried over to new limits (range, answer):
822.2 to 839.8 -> 48.31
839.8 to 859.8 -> 47.55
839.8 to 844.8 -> 51.21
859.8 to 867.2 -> 48.55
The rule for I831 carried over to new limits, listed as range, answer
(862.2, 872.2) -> 54.3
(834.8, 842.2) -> 52.76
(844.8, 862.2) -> 53.88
